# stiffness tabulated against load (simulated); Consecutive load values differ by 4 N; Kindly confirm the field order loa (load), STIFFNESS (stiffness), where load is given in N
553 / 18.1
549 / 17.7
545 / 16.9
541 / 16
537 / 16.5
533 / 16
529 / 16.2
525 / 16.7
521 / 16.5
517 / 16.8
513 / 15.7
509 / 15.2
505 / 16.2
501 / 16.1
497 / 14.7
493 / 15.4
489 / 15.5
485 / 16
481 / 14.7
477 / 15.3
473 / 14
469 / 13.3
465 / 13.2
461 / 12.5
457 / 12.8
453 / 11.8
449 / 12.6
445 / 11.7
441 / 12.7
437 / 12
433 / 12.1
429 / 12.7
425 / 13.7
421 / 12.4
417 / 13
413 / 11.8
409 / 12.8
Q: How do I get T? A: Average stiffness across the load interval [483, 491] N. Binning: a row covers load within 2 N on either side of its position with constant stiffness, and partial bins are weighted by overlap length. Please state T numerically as 15.8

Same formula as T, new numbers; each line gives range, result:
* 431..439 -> 12.1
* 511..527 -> 16.4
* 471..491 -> 15.1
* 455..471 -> 12.9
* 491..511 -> 15.5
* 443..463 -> 12.3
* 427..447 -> 12.2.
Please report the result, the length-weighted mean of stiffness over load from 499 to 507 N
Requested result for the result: 16.1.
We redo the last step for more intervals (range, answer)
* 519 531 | 16.5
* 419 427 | 13.1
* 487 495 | 15.4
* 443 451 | 12.1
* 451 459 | 12.3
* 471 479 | 14.7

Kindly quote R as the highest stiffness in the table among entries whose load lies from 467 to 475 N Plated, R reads 14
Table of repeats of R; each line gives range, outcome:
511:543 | 16.8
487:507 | 16.2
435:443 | 12.7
